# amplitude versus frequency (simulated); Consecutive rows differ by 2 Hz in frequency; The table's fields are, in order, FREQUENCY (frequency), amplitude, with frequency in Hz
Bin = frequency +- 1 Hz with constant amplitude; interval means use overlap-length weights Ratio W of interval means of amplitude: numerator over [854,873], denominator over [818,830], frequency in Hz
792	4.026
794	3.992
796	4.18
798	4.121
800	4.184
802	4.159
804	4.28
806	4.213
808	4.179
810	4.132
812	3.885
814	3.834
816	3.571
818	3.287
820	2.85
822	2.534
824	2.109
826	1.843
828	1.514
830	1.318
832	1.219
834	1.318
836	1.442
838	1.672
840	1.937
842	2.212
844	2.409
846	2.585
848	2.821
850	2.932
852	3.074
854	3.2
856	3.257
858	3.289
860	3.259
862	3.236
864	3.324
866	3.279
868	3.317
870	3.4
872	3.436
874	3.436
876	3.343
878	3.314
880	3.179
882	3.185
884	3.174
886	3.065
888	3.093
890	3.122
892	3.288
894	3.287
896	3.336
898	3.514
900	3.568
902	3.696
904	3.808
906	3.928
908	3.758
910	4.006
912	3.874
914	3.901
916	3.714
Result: 1.51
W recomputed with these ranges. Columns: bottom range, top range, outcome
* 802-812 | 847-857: 0.73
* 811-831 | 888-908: 1.31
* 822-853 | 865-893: 1.60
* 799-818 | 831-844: 0.42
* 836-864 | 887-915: 1.31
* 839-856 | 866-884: 1.24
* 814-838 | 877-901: 1.52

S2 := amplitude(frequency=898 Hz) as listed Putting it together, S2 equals 3.514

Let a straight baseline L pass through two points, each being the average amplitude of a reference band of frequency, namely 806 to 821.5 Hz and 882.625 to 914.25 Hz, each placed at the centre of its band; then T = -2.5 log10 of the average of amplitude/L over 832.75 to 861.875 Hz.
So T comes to 0.381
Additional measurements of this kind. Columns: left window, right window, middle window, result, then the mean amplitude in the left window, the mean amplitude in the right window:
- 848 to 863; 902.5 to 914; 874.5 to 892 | 0.11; 3.15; 3.87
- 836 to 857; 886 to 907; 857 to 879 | -0.14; 2.55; 3.44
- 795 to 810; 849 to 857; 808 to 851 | 0.41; 4.18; 3.12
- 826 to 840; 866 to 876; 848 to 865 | -0.20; 1.48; 3.38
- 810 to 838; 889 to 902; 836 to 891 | -0.01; 2.4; 3.38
